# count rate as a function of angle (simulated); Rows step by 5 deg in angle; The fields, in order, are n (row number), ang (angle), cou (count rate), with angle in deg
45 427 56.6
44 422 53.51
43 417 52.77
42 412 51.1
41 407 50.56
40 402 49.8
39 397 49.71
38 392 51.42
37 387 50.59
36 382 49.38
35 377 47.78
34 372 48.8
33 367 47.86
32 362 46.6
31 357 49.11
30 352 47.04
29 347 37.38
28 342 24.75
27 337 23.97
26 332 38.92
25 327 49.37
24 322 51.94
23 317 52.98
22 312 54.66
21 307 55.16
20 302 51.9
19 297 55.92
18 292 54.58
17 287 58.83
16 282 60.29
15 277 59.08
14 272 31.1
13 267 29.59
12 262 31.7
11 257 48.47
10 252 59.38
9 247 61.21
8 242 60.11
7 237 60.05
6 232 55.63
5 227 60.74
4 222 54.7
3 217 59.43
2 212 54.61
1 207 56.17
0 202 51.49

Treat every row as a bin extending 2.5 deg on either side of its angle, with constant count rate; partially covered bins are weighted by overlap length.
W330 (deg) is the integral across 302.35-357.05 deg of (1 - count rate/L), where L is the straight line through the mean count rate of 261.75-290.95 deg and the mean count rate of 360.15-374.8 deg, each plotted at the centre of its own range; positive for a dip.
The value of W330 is 3.6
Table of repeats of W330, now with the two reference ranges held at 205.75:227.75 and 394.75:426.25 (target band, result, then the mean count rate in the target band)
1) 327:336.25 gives 2.55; 38.9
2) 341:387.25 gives 6.55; 45.3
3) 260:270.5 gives 4.71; 30.6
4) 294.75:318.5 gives 0.11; 54.2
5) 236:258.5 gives -0.82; 58.1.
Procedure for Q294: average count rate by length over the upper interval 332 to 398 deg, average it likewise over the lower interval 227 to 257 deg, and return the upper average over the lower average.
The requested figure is 0.75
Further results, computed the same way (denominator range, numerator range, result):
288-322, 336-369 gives 0.74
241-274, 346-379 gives 1.03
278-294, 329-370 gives 0.68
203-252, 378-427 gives 0.88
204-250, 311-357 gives 0.73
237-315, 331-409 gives 0.86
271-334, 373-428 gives 0.97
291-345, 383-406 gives 1.08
